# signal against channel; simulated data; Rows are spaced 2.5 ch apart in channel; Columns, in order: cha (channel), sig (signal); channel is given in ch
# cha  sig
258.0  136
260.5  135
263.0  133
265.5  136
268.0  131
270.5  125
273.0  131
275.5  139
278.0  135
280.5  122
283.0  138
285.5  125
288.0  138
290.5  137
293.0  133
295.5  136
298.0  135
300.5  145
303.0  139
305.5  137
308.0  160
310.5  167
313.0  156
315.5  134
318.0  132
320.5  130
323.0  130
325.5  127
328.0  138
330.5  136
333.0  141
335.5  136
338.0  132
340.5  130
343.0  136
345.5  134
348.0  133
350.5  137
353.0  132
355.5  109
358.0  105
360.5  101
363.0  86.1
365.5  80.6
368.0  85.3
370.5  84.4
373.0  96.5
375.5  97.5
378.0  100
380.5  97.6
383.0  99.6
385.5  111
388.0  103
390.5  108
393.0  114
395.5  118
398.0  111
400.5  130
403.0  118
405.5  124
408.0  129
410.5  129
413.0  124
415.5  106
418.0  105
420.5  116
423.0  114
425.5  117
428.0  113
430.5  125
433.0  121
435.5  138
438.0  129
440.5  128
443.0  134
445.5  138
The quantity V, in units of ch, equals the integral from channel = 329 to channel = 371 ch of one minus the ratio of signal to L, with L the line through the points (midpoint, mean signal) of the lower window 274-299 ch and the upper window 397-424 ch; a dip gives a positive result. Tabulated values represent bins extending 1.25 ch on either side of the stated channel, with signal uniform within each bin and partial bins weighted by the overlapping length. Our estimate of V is 2.7 ch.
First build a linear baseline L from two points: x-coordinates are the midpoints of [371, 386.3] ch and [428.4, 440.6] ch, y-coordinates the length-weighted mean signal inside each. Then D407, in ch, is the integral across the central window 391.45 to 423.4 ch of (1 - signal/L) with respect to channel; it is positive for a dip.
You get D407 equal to -1.4 ch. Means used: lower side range 99.3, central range 118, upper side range 127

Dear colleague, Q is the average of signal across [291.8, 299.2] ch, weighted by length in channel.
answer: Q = 135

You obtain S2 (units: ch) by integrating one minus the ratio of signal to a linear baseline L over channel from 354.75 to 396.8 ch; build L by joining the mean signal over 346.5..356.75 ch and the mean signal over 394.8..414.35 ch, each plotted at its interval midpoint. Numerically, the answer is 8.66 ch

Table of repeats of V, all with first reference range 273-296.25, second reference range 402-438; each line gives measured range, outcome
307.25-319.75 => -1.7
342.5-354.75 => -0.6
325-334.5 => -0.5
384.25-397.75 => 1.3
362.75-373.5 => 3.4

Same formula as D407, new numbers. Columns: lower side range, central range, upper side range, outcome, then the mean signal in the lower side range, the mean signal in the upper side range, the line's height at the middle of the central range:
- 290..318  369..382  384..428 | 3.0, 143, 116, 124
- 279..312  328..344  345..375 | -2.3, 139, 106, 119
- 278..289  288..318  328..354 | -2.4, 131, 135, 132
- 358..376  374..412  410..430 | -3.5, 90.9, 115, 103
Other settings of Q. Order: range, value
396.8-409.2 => 122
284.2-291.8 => 133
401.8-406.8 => 121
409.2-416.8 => 120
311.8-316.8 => 145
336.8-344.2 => 133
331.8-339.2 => 136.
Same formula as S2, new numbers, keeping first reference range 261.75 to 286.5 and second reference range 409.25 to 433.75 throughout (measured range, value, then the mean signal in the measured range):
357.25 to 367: 2.4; 92.4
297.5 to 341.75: -4.2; 139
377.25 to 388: 1.6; 102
